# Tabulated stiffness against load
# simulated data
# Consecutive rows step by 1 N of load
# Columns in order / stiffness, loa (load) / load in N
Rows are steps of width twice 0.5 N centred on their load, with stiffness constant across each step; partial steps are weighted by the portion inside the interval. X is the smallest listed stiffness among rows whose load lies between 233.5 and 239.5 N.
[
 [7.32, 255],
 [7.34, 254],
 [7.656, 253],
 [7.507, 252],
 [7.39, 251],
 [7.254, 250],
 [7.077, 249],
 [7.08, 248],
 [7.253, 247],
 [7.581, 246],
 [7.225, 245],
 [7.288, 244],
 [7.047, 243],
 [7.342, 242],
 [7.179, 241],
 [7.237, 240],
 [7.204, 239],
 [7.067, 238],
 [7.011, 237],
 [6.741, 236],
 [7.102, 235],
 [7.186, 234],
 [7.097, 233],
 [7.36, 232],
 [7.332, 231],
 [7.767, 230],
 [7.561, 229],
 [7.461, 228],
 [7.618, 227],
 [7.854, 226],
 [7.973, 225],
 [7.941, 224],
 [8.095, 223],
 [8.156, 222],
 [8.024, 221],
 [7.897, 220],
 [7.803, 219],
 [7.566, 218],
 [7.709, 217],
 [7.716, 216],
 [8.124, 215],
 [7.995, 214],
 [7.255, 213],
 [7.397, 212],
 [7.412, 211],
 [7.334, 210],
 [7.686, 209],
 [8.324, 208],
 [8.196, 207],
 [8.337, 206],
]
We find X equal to 6.741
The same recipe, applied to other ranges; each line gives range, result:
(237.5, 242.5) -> 7.067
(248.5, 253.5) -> 7.077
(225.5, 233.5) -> 7.097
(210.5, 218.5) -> 7.255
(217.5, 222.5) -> 7.566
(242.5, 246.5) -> 7.047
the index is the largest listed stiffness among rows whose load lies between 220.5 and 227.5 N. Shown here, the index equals 8.156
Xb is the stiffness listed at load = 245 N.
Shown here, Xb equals 7.225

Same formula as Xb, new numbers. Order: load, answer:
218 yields 7.566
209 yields 7.686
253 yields 7.656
